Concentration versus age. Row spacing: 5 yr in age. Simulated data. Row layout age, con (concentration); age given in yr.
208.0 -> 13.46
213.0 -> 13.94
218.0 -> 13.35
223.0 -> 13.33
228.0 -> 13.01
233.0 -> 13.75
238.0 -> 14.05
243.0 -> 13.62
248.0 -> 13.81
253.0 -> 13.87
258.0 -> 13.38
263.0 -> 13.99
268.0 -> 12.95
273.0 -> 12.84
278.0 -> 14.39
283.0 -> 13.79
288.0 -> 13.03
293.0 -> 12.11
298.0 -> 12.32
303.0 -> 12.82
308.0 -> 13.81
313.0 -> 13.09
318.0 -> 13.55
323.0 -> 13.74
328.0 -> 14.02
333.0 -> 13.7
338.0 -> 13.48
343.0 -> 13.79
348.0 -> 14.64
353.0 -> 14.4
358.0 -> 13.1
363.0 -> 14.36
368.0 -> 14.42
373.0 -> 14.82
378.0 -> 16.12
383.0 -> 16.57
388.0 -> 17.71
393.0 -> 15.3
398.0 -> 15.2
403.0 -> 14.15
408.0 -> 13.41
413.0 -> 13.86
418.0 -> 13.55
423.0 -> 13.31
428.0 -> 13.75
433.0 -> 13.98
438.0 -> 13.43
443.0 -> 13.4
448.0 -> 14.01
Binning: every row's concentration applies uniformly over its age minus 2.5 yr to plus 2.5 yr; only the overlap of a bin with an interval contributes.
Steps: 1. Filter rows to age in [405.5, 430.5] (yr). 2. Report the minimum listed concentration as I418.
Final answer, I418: 13.31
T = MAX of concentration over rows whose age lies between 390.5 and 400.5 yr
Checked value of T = 15.3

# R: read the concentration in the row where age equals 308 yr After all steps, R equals 13.81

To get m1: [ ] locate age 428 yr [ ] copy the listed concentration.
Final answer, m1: 13.75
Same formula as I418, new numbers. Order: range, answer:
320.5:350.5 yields 13.48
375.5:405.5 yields 14.15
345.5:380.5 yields 13.1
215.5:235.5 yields 13.01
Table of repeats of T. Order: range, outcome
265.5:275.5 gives 12.95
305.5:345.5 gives 14.02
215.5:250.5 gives 14.05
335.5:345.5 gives 13.79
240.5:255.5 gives 13.87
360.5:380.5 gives 16.12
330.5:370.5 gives 14.64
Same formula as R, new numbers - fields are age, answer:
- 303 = 12.82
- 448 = 14.01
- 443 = 13.4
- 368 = 14.42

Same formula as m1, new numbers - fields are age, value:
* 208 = 13.46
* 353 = 14.4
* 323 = 13.74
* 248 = 13.81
